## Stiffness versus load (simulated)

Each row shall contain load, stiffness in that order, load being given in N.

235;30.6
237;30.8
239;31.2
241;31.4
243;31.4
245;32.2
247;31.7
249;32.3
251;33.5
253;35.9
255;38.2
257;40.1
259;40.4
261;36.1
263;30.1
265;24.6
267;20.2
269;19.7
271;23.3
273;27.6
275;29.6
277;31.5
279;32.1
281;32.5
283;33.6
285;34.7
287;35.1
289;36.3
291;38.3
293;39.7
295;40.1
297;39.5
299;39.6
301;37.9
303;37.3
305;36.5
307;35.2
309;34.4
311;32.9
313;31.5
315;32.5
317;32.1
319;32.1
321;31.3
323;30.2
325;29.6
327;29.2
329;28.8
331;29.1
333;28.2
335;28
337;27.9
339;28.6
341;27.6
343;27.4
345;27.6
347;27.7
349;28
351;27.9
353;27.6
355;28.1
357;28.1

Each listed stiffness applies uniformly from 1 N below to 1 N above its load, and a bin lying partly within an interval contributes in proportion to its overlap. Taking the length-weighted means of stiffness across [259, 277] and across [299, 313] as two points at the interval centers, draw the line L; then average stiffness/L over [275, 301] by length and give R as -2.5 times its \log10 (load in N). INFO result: -0.130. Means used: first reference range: 27.5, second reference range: 35.7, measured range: 35.9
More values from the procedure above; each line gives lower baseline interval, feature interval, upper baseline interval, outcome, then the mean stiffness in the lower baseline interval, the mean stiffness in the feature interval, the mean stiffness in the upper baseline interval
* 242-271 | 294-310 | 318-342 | -0.24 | 31.6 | 37.6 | 29.2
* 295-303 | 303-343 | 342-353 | 0.08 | 38.9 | 30.9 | 27.7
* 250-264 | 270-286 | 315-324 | 0.14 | 36.3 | 30.6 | 31.5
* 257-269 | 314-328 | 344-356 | -0.09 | 30.2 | 31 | 27.8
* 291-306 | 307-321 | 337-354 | 0.08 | 38.6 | 32.7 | 27.8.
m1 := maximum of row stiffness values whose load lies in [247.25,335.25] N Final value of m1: 40.4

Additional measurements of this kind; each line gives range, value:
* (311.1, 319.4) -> 32.5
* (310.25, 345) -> 32.9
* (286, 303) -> 40.1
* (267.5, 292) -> 38.3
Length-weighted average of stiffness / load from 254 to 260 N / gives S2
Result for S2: 39.6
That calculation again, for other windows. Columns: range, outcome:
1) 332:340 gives 28.2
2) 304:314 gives 34.1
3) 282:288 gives 34.5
